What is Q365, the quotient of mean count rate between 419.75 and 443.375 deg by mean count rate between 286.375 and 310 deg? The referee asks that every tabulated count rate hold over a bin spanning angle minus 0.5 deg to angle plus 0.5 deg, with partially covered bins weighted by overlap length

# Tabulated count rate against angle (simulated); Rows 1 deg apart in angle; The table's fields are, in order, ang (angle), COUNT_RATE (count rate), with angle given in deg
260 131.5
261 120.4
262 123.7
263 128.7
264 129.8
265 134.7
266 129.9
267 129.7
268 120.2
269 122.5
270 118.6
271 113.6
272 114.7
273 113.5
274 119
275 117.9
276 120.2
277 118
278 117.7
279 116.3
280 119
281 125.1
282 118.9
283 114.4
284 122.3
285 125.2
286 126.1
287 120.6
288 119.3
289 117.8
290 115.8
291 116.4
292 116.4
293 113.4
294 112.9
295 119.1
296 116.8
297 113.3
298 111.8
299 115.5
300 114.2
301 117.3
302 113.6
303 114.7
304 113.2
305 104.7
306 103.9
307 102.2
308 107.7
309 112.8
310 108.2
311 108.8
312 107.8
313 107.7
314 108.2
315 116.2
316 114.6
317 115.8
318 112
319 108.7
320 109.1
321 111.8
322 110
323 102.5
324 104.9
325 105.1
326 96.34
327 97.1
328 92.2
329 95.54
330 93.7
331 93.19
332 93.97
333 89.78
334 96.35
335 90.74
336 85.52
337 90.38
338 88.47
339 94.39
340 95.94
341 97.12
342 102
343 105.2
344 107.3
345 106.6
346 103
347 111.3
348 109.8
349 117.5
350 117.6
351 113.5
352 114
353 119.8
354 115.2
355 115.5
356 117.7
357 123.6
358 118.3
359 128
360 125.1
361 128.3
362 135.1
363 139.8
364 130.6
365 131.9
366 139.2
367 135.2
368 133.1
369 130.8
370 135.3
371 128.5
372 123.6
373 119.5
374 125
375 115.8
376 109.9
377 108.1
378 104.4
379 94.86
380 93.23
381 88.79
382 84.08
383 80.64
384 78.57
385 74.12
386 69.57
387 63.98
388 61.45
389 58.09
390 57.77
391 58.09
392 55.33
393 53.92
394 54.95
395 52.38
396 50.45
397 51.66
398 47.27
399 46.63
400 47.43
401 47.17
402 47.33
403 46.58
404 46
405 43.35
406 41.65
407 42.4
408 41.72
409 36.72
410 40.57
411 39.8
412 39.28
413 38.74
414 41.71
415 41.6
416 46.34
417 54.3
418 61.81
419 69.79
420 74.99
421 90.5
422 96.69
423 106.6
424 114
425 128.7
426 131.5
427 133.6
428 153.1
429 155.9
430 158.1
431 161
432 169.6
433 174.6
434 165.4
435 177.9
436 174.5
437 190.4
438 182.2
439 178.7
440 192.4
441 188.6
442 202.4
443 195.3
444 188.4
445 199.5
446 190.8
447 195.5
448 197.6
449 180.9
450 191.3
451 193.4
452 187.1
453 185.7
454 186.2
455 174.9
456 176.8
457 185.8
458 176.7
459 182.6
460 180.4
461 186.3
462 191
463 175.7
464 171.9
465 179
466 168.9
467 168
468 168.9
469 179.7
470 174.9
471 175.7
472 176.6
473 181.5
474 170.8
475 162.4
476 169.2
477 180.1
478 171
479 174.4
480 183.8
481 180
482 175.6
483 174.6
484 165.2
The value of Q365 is 1.36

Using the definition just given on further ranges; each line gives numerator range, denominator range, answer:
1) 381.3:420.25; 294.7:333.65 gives 0.50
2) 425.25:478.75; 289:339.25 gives 1.67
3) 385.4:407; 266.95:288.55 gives 0.44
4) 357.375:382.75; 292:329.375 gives 1.10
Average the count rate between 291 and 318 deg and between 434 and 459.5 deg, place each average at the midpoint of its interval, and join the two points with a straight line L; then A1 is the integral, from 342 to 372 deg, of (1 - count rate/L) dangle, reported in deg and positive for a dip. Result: 3.9 deg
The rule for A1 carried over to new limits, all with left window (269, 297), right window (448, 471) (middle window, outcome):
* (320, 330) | 2.3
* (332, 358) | 6.5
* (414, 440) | 6.5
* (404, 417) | 9.7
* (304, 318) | 2.0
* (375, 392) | 8.1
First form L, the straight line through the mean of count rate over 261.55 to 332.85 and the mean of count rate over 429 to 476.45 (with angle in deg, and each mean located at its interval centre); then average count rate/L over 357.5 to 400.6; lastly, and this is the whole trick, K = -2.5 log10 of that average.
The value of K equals 0.48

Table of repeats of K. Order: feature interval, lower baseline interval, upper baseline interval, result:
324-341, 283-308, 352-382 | 0.24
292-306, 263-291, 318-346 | -0.01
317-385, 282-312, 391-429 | -0.21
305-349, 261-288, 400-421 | -0.11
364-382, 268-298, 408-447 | 0.04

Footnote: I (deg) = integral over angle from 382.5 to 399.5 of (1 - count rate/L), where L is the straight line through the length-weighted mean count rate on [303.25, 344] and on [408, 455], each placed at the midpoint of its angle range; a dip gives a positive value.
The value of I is 8.8 deg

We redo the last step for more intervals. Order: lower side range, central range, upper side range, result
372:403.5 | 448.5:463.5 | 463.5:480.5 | -2.82 deg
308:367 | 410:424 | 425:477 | 8.42 deg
